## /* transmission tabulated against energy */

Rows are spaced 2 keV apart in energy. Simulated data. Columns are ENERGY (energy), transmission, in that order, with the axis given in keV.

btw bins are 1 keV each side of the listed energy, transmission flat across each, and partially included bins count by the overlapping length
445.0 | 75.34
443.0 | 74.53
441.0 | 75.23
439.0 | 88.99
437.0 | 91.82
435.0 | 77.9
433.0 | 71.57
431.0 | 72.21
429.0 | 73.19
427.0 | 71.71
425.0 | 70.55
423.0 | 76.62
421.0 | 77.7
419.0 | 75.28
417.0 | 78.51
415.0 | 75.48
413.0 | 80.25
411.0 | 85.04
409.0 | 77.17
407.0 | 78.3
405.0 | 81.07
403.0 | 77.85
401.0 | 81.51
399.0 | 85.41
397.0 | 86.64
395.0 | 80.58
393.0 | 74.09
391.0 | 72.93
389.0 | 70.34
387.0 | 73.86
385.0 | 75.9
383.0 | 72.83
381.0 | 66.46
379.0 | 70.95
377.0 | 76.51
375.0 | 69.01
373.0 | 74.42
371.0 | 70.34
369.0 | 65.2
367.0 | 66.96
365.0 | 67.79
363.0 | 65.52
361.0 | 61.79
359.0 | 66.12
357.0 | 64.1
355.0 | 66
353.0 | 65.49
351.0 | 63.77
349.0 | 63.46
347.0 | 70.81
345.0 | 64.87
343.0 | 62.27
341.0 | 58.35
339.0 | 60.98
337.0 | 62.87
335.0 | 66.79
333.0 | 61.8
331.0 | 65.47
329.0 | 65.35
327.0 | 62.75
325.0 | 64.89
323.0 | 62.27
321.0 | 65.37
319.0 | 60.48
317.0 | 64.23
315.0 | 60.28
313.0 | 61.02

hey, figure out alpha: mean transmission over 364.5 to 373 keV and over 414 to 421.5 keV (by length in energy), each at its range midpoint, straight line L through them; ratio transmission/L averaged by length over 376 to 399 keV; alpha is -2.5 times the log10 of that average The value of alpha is -0.05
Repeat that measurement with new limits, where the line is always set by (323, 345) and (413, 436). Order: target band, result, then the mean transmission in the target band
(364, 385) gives -0.03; 70.3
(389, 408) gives -0.11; 79.3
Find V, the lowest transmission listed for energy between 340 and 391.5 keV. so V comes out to 58.35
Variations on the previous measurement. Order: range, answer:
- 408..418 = 75.48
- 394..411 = 77.17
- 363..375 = 65.2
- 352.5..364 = 61.79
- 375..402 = 66.46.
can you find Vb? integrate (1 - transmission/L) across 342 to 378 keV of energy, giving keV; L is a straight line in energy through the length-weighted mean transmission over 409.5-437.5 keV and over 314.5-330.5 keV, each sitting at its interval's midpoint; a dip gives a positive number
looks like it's 0.8 keV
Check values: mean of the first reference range 63.4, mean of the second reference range 76.7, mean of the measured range 66.9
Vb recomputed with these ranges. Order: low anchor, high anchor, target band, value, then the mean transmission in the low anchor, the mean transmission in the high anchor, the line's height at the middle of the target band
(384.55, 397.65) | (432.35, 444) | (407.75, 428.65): 0.46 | 76.1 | 80.3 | 78.5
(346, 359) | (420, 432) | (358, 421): -4.18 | 65.6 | 73.7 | 69.7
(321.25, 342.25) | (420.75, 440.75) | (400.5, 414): -1.15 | 63.2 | 77.1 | 73.8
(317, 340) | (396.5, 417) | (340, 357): 0.90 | 63.6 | 80.6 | 67.9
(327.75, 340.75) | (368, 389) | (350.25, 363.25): 0.56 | 63.5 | 71.5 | 67.6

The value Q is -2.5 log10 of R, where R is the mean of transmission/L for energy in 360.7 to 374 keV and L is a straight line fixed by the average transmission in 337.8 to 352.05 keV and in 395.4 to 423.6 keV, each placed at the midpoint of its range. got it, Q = 0.023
